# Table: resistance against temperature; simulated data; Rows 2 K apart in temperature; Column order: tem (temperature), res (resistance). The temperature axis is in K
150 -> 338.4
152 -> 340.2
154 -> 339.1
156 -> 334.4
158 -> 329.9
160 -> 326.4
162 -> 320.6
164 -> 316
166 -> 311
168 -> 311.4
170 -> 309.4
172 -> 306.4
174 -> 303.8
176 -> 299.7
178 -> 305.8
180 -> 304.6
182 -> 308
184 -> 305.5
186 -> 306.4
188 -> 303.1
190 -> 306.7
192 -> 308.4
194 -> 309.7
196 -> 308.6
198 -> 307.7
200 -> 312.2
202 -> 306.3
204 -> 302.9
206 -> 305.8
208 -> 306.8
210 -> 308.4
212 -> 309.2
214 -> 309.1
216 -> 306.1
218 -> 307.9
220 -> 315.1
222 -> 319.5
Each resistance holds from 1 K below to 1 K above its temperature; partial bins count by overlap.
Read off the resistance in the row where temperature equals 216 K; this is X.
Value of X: 306.1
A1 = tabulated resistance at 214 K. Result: 309.1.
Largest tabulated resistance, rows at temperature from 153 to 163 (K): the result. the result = 339.1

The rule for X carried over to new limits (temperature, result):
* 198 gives 307.7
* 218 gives 307.9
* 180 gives 304.6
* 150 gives 338.4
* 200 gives 312.2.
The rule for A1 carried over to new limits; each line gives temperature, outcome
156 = 334.4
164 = 316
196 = 308.6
